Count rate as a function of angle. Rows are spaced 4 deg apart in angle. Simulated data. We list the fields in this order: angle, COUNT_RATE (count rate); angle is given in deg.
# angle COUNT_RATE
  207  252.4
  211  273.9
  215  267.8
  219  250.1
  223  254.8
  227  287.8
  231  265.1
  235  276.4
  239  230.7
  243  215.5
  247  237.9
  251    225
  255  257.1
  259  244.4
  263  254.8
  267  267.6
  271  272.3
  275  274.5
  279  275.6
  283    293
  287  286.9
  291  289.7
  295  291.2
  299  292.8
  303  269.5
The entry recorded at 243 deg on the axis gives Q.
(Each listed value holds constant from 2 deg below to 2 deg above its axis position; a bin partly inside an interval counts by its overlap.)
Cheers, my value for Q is 215.5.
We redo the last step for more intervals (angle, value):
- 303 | 269.5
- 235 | 276.4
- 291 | 289.7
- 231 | 265.1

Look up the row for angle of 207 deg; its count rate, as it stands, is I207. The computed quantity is 252.4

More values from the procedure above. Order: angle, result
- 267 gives 267.6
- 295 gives 291.2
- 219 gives 250.1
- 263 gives 254.8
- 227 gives 287.8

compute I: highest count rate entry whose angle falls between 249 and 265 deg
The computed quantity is 257.1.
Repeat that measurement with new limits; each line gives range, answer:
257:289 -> 293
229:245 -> 276.4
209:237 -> 287.8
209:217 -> 273.9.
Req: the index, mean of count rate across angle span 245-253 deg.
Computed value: 231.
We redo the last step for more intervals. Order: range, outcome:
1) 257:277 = 263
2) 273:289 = 282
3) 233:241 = 254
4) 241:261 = 236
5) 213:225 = 258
